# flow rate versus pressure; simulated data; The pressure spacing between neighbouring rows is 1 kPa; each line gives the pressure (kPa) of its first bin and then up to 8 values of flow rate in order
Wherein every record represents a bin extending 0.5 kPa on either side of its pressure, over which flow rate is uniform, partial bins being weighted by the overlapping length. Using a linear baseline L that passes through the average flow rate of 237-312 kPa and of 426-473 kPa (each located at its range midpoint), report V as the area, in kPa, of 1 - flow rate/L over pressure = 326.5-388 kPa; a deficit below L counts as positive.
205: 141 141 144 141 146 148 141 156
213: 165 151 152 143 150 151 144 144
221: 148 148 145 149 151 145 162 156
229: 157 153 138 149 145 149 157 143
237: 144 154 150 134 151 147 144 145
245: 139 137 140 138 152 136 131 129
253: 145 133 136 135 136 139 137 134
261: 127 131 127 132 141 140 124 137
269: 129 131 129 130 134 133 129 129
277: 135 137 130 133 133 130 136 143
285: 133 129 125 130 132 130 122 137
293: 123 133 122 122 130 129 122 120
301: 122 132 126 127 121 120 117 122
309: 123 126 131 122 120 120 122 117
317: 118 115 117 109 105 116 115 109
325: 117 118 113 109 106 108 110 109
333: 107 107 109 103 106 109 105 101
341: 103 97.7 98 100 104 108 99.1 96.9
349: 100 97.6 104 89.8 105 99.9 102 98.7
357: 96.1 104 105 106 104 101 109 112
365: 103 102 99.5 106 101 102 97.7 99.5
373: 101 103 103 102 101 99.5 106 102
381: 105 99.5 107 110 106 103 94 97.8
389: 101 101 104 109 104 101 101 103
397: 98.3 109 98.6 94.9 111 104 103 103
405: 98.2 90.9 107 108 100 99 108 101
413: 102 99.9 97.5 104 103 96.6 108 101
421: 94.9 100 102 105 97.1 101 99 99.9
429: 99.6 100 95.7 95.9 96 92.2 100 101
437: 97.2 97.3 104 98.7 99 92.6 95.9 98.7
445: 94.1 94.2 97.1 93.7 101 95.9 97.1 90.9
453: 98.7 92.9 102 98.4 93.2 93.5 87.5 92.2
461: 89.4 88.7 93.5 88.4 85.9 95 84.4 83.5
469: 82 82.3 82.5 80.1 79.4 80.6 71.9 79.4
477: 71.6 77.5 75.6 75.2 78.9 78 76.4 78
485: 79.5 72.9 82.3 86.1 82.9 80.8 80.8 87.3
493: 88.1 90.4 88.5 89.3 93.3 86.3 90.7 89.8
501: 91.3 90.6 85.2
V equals 5.9 kPa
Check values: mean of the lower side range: 133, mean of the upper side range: 93.9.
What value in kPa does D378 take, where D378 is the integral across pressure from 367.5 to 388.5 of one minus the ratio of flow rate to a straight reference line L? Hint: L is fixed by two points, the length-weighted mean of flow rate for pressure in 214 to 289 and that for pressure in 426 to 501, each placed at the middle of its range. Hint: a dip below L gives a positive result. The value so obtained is 1.4 kPa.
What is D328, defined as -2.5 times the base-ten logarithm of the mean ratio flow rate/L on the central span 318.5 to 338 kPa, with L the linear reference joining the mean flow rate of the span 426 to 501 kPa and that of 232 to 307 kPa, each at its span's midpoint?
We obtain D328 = 0.10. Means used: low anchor 134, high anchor 89.4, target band 110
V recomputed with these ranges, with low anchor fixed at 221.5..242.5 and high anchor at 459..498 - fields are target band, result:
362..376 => 1.2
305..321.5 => 1.1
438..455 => -0.9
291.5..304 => 0.5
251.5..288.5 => 1.5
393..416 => 0.2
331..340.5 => 1.2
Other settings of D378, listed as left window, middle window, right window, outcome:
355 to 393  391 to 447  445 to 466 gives -1.4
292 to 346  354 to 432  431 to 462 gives 1.6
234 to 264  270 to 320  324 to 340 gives -1.7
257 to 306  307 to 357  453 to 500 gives 4.1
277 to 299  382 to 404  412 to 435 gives 0.8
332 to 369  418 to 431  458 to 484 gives -1.4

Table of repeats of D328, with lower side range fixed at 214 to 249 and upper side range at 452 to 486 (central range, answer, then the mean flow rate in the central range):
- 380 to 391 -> 0.043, 102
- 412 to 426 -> -0.033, 101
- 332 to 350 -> 0.150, 103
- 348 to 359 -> 0.154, 99.8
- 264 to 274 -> 0.037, 133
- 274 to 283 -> 0.021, 132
